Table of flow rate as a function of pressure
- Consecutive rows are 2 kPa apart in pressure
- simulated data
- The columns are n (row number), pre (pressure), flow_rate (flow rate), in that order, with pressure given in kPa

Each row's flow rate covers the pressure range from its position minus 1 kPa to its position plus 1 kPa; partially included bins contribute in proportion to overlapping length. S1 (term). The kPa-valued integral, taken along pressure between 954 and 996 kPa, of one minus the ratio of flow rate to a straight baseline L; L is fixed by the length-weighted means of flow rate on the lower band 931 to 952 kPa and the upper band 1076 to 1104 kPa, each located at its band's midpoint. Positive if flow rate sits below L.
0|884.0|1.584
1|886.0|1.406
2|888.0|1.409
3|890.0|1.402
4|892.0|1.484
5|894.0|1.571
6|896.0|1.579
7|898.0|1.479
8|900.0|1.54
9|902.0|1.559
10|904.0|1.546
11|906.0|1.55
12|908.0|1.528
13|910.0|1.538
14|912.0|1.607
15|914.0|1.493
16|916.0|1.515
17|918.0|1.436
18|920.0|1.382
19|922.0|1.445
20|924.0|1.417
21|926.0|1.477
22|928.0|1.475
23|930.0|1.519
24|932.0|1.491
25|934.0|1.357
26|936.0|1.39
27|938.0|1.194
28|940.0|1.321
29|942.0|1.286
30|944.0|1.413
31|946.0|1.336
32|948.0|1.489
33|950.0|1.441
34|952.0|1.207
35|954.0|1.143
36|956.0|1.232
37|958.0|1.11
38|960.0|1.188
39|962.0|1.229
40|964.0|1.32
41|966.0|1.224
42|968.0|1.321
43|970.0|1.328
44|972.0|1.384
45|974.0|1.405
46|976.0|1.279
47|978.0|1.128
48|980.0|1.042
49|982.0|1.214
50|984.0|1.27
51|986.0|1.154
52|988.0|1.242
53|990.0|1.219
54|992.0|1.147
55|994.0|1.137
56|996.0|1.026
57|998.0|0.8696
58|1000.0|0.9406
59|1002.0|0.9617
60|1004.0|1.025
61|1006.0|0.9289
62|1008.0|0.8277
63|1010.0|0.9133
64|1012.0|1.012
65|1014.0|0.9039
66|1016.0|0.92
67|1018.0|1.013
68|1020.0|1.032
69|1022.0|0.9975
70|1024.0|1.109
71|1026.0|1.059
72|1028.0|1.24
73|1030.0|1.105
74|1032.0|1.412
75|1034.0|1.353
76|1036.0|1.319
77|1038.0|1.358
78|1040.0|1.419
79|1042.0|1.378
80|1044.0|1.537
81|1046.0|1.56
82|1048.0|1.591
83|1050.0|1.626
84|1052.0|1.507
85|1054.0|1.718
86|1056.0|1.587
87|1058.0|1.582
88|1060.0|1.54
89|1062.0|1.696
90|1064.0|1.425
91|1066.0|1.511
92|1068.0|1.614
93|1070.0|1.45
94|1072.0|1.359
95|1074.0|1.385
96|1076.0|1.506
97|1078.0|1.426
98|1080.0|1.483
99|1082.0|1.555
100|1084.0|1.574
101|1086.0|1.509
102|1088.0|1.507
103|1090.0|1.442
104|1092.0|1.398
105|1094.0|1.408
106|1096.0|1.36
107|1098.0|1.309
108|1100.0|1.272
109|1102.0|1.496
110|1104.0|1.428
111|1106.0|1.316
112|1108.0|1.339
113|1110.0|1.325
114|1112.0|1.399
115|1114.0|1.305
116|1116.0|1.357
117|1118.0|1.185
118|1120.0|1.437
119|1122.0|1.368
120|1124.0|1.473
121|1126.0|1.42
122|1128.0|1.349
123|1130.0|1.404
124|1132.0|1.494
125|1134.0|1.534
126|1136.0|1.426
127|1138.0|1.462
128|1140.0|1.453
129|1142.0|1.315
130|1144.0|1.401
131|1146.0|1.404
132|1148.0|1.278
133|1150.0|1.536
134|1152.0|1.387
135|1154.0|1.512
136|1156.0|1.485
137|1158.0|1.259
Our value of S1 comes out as 4.9 kPa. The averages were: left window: 1.36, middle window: 1.22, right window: 1.44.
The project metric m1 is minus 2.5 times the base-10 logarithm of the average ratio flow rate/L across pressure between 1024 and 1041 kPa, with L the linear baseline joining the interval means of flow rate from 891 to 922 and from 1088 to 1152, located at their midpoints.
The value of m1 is 0.14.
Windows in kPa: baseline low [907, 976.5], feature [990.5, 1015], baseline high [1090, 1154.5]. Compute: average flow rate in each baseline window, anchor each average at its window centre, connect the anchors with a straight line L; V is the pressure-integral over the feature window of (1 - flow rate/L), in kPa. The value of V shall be 7.1 kPa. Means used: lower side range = 1.37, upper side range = 1.39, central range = 0.979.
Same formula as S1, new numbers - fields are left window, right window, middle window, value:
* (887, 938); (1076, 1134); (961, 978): 1.86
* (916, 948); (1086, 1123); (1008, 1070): 2.49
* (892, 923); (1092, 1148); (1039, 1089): -3.60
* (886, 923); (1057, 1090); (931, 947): 1.63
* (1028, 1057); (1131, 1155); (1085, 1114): 1.05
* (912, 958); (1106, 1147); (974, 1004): 5.68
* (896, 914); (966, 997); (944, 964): 0.94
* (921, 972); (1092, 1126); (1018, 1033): 2.46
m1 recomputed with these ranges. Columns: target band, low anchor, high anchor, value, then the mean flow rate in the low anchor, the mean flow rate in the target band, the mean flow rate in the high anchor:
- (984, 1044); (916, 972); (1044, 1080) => 0.29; 1.34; 1.11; 1.53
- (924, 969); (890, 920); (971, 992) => 0.03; 1.52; 1.33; 1.23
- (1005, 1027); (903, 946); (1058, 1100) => 0.44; 1.44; 0.974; 1.47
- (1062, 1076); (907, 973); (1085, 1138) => -0.07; 1.37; 1.48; 1.4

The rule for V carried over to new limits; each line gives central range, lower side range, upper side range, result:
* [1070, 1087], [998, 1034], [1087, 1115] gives -2.47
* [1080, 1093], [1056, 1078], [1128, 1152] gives -0.10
